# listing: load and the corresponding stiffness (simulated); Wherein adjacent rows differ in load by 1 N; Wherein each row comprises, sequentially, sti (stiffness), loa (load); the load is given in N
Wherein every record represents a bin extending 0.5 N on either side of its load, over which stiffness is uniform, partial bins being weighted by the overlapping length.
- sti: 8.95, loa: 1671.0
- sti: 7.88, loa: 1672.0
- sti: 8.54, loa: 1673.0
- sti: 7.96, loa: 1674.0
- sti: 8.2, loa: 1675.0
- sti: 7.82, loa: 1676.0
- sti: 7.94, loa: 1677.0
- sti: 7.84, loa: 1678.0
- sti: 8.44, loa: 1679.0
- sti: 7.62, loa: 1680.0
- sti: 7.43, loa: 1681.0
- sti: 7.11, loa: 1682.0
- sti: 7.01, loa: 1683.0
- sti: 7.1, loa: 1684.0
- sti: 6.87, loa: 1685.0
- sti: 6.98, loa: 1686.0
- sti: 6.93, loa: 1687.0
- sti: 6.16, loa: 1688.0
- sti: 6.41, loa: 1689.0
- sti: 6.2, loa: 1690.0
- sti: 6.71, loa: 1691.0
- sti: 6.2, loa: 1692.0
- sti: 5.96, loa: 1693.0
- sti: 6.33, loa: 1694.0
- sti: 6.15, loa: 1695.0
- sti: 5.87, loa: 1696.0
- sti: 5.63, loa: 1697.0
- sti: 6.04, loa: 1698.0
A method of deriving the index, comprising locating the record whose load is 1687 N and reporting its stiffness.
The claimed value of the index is 6.93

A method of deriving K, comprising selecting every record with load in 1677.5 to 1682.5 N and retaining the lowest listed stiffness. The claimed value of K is 7.11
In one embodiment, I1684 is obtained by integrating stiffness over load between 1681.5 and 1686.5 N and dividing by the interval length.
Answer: 7.01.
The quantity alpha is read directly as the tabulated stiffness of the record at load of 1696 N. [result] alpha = 5.87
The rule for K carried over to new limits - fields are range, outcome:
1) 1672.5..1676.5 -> 7.82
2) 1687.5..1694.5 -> 5.96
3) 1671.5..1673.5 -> 7.88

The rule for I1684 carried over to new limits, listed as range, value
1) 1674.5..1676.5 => 8.01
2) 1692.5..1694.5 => 6.14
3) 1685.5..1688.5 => 6.69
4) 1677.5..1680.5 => 7.97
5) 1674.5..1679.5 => 8.05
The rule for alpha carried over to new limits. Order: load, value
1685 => 6.87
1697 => 5.63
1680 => 7.62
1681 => 7.43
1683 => 7.01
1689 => 6.41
